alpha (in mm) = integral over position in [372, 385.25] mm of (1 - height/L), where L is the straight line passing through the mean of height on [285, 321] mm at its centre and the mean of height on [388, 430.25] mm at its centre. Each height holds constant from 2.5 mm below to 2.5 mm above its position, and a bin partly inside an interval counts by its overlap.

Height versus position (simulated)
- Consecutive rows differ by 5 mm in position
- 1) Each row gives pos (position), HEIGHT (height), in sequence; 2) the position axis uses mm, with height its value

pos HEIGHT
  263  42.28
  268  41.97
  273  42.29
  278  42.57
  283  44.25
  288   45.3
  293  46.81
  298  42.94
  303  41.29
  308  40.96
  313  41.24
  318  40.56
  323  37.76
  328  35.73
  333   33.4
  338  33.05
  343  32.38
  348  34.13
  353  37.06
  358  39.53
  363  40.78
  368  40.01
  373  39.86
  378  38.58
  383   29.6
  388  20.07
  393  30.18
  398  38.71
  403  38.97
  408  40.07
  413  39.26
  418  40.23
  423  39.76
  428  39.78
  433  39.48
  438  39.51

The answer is 1.1 mm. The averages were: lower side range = 42.7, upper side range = 37.3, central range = 35.7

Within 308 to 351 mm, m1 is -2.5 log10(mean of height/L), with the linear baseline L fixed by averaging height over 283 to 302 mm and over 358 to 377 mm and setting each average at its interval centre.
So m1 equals 0.17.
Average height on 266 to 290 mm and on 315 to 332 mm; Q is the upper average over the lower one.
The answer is 0.87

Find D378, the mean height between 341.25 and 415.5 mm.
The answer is 36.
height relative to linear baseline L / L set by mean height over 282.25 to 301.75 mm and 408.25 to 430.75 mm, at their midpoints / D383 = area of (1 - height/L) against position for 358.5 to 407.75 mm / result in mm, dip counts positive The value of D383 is 6.7 mm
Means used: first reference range 44.6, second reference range 39.8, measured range 35.6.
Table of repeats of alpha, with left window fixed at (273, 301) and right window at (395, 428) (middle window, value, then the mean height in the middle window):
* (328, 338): 2.00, 33.9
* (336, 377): 4.19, 37.2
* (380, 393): 4.49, 26.4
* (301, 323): 1.30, 40.6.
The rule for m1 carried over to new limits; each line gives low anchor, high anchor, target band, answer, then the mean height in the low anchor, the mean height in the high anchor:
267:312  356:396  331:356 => 0.11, 43.1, 34.8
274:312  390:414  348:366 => 0.03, 43.3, 37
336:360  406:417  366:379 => -0.07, 35.2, 39.7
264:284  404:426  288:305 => -0.05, 42.6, 39.8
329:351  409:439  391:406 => 0.05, 33.5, 39.7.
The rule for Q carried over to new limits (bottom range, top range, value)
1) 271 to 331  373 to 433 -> 0.87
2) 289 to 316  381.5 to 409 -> 0.76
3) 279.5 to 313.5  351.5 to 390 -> 0.83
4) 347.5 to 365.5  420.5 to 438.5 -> 1.04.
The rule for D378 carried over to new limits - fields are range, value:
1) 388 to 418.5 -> 36.3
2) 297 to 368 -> 37.9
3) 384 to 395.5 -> 25.7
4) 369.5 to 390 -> 32.7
